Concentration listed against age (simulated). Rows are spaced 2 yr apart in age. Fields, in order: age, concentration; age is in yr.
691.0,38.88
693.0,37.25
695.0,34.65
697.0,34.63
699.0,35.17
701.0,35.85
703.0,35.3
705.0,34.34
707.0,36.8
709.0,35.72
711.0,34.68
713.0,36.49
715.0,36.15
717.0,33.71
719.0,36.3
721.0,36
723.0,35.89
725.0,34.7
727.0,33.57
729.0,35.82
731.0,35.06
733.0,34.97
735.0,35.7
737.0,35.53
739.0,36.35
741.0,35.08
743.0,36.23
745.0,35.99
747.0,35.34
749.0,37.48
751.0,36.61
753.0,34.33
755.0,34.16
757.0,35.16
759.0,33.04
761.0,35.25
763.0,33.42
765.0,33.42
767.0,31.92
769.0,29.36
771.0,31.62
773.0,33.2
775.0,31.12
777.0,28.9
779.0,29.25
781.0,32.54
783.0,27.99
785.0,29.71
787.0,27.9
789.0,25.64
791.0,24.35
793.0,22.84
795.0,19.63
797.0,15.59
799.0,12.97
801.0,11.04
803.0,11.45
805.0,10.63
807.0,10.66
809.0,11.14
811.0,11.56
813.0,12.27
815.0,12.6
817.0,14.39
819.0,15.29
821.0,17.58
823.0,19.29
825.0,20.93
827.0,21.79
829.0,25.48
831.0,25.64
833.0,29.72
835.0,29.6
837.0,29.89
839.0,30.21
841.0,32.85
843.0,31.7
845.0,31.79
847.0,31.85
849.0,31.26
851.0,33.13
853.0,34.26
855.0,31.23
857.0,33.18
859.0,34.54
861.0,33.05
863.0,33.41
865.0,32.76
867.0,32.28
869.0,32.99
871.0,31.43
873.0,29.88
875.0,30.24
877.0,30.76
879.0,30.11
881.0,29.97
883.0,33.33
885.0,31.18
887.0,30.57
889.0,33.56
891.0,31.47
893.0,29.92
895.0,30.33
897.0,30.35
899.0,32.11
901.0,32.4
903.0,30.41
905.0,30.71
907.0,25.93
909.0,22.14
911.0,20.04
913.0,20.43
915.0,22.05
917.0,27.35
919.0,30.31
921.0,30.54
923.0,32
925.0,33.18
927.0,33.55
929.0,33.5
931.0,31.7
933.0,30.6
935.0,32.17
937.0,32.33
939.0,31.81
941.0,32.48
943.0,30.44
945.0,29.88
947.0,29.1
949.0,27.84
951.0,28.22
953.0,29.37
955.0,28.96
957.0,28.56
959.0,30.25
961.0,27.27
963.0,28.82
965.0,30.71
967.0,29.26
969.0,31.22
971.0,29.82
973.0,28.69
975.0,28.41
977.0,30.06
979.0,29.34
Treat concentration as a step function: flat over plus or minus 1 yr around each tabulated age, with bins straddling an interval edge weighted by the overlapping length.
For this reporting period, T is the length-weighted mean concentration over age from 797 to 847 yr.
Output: 20.2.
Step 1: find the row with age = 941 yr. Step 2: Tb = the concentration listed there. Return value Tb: 32.48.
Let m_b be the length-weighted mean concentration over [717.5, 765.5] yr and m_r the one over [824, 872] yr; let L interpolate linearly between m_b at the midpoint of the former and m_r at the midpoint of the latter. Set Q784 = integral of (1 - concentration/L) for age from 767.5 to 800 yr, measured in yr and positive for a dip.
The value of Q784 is 6.8 yr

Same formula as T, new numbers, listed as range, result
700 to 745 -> 35.5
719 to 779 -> 34.3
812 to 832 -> 18.5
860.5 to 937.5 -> 30.3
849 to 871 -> 32.9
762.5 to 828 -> 21.8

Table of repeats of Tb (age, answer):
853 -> 34.26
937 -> 32.33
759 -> 33.04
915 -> 22.05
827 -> 21.79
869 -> 32.99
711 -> 34.68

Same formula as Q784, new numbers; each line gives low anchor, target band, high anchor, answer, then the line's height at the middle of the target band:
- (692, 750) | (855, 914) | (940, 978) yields 1.95 yr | 31.4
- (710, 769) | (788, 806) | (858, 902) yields 8.85 yr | 33.6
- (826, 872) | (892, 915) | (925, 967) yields 2.43 yr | 30.7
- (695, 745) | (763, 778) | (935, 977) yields 1.19 yr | 34.2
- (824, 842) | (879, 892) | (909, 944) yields -1.38 yr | 28.5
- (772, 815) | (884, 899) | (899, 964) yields -2.43 yr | 26.8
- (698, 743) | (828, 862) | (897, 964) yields 0.68 yr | 31.8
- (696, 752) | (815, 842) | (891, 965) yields 7.28 yr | 32.4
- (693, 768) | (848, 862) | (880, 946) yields -0.59 yr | 31.6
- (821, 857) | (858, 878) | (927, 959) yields -2.02 yr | 29.2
